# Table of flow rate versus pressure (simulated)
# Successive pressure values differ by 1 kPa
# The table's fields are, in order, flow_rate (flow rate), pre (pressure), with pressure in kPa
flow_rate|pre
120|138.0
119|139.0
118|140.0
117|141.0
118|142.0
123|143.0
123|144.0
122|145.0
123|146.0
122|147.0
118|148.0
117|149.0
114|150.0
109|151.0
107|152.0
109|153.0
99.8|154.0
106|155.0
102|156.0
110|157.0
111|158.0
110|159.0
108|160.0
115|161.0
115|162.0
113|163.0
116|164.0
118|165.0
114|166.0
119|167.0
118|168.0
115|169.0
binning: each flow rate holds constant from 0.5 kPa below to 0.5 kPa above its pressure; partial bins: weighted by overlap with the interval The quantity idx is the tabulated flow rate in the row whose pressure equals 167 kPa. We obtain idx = 119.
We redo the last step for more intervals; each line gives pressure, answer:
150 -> 114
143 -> 123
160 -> 108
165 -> 118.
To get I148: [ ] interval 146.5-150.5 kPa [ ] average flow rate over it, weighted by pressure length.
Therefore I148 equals 118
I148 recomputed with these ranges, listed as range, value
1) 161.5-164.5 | 115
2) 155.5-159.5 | 108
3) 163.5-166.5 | 116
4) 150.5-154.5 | 106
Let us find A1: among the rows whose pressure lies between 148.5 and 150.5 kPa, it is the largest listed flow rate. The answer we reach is 117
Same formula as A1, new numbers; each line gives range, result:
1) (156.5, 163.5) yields 115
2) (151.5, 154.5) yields 109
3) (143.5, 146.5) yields 123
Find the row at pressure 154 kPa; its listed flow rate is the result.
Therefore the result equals 99.8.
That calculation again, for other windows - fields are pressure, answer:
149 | 117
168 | 118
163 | 113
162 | 115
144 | 123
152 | 107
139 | 119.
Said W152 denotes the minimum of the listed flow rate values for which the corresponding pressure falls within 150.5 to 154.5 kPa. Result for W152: 99.8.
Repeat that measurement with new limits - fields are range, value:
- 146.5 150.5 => 114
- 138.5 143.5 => 117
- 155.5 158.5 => 102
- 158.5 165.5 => 108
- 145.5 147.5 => 122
